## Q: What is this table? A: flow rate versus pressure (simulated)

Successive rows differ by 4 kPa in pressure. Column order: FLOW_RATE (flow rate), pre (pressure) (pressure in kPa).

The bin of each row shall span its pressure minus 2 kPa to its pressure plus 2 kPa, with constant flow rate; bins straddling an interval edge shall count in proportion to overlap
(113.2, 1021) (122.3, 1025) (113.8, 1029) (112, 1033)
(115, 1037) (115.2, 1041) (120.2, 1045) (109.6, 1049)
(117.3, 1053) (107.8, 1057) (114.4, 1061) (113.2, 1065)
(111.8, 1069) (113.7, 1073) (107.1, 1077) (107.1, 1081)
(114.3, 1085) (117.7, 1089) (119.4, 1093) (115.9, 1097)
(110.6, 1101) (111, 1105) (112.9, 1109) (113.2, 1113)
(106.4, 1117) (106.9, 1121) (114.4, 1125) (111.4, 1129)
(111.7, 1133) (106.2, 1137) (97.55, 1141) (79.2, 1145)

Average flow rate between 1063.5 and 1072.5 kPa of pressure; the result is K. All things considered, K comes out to 113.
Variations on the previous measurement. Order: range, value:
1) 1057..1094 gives 113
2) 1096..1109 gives 112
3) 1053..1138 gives 112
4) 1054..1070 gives 112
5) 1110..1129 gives 110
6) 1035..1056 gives 115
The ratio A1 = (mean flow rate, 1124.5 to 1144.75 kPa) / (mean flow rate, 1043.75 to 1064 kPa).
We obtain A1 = 0.9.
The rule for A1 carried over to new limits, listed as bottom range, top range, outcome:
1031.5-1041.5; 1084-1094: 1.03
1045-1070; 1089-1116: 1.01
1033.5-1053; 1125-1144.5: 0.92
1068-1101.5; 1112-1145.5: 0.94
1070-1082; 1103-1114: 1.02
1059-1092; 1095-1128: 0.99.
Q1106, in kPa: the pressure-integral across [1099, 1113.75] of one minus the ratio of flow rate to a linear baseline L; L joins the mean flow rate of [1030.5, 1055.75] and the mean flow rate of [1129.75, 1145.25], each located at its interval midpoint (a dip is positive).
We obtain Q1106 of -0.8 kPa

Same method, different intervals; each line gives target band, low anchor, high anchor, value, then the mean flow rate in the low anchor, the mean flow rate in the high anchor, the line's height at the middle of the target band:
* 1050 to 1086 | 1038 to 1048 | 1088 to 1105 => 1.3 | 117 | 115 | 116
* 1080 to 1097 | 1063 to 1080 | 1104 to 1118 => -0.6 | 111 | 111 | 111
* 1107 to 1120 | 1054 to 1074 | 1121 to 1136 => 0.1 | 112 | 111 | 112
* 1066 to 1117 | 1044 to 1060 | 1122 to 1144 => -1.1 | 113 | 107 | 110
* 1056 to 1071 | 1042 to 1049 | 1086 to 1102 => 0.6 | 116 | 116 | 116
